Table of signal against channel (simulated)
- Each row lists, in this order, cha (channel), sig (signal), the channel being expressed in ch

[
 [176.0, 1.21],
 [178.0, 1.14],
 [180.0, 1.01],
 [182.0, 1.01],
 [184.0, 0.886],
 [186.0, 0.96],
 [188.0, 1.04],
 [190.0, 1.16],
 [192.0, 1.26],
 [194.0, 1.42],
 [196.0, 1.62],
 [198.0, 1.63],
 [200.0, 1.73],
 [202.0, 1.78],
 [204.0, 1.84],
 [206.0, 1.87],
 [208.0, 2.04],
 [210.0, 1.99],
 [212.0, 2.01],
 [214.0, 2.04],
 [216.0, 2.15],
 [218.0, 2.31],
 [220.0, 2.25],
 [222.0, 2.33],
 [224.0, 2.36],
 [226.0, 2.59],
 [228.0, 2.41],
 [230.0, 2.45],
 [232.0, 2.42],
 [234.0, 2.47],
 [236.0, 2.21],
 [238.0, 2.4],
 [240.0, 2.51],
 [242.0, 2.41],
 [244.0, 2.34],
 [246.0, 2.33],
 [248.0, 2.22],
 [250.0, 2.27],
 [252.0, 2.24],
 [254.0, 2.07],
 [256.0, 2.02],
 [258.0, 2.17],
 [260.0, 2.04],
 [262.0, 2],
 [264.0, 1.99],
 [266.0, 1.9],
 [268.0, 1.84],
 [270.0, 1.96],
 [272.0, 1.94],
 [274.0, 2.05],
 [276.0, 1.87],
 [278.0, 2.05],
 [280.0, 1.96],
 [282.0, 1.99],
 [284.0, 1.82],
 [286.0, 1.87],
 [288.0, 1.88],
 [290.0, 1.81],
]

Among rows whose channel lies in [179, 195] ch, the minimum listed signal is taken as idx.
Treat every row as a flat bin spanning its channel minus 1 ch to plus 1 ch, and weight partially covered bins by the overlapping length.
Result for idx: 0.886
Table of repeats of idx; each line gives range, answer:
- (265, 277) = 1.84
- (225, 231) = 2.41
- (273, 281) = 1.87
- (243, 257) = 2.02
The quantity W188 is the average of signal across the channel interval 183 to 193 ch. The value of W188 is 1.06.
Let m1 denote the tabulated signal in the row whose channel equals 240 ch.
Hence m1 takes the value 2.51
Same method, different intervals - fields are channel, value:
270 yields 1.96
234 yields 2.47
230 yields 2.45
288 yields 1.88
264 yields 1.99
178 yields 1.14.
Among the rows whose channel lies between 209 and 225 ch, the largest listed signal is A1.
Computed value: 2.36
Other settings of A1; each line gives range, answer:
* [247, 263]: 2.27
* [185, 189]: 1.04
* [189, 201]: 1.73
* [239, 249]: 2.51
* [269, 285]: 2.05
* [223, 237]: 2.59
